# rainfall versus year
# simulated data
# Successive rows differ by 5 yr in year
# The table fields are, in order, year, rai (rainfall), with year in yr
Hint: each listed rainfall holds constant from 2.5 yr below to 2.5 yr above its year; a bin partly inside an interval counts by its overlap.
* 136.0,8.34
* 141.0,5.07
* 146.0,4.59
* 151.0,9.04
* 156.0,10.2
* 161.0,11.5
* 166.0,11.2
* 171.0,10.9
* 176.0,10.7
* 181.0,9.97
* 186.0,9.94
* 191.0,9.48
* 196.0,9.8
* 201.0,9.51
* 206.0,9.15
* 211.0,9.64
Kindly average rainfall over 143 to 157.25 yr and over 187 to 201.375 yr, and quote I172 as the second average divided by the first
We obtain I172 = 1.3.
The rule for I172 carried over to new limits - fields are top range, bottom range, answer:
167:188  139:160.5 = 1.36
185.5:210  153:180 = 0.88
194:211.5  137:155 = 1.41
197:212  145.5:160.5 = 1.07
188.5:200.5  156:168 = 0.87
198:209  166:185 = 0.89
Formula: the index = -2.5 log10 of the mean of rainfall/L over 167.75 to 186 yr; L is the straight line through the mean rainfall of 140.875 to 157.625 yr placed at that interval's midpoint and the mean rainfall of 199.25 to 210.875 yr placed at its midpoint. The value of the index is -0.24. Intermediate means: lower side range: 7.38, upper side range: 9.38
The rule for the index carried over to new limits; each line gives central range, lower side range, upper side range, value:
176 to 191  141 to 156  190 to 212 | -0.15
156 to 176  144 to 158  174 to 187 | -0.21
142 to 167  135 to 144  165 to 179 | -0.04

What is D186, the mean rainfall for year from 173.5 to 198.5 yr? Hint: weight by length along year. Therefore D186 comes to 9.98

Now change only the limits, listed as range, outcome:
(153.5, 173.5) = 10.9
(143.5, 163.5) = 8.83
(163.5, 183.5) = 10.7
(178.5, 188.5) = 9.96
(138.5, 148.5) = 4.83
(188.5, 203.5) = 9.6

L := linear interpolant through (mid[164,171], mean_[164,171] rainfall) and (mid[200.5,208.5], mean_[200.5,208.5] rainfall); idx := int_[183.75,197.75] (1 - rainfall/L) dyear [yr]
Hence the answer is 0.3 yr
